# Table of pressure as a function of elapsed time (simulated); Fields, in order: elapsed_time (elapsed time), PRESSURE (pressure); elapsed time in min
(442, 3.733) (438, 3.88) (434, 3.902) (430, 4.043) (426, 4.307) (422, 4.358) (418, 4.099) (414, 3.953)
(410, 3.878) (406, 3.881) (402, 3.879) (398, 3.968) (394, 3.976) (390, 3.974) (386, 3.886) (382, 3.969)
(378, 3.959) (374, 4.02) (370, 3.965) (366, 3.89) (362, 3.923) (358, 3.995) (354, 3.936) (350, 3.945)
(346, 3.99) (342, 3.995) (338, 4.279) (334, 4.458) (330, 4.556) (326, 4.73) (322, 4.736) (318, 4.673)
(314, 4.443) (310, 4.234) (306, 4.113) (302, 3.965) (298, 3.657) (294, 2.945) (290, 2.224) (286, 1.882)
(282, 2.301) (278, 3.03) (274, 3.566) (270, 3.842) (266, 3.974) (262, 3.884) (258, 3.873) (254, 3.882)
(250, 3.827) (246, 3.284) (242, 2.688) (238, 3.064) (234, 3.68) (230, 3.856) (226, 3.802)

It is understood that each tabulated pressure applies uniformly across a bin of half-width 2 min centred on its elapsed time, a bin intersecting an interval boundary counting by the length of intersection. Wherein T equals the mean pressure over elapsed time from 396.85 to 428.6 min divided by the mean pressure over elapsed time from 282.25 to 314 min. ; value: 1.2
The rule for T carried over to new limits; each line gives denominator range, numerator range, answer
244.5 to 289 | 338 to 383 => 1.18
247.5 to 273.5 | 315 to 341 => 1.18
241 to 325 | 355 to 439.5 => 1.11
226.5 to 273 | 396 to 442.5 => 1.10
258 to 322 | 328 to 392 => 1.14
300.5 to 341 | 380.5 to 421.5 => 0.90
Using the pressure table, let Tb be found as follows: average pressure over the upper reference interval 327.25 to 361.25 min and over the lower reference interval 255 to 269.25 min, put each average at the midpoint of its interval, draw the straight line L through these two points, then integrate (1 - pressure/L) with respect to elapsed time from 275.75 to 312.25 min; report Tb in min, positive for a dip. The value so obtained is 7.7 min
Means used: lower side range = 3.9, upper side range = 4.15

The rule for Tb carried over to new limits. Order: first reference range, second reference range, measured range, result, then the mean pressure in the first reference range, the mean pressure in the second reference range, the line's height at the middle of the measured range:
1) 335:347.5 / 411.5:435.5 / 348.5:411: 2.7 min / 4.12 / 4.11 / 4.12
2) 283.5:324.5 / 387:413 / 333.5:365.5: -2.0 min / 3.68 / 3.93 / 3.8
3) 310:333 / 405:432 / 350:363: 1.3 min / 4.59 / 4.08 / 4.4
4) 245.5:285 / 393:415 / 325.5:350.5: -3.7 min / 3.51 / 3.92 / 3.73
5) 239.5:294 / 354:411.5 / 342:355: -0.8 min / 3.24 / 3.94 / 3.73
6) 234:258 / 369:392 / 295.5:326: -4.8 min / 3.42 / 3.96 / 3.68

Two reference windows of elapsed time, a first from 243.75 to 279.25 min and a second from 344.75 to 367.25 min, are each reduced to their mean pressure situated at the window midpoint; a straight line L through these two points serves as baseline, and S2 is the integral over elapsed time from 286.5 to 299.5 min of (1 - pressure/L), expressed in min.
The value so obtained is 3.4 min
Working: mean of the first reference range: 3.69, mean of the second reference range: 3.95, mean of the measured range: 2.79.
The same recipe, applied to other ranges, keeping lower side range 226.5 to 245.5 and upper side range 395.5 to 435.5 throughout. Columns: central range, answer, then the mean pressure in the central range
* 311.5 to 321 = -2.3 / 4.56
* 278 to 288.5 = 3.7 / 2.28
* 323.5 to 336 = -3.0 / 4.59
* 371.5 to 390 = -0.3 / 3.96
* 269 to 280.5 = 0.3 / 3.4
